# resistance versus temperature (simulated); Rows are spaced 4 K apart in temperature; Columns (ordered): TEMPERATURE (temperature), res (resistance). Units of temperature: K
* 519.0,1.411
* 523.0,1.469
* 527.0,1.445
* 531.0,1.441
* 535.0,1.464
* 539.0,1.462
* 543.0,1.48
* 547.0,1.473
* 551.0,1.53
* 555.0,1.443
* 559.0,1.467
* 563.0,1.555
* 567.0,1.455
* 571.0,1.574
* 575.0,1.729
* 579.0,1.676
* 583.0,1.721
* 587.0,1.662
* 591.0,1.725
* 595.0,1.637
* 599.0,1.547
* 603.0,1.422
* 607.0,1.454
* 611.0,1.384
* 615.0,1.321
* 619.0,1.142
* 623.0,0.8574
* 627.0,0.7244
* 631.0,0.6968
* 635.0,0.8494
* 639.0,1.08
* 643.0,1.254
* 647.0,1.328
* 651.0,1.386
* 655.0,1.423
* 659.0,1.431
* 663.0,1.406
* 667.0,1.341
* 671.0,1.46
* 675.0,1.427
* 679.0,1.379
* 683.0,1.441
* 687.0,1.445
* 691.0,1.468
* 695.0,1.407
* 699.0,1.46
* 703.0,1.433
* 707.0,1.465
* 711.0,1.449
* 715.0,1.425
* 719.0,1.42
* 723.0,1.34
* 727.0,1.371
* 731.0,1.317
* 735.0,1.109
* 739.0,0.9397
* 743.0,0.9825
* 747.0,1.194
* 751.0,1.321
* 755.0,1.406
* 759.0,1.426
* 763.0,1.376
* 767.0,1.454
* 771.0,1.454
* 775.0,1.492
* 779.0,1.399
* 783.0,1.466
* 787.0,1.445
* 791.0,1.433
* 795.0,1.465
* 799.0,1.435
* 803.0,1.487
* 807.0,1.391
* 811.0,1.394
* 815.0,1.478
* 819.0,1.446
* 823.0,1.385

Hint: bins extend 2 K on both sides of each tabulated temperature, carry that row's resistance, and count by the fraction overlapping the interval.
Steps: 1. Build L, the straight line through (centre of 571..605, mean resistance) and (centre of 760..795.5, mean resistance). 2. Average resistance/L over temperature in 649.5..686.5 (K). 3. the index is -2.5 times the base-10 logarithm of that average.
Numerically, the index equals 0.10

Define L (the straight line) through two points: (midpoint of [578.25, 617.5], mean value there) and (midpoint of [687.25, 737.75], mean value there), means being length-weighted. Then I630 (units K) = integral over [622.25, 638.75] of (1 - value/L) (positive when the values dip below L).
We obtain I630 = 7.61 K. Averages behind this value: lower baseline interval 1.55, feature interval 0.808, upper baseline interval 1.38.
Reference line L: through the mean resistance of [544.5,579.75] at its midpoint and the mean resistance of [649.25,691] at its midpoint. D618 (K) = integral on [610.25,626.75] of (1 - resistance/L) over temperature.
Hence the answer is 4.1 K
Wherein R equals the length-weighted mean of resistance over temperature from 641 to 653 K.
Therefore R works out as 1.32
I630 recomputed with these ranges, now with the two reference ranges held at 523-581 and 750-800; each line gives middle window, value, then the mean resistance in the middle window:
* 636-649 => 2.5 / 1.19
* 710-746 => 4.8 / 1.25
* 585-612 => -1.0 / 1.55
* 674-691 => 0.4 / 1.43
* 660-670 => 0.6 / 1.39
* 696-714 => 0.1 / 1.45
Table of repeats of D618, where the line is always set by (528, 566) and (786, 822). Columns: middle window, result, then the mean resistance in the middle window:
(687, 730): 0.9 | 1.42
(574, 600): -3.6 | 1.67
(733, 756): 4.8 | 1.15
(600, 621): 1.6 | 1.35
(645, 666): 1.0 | 1.39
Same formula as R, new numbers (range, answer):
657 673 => 1.41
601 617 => 1.4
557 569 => 1.49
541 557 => 1.48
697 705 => 1.45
